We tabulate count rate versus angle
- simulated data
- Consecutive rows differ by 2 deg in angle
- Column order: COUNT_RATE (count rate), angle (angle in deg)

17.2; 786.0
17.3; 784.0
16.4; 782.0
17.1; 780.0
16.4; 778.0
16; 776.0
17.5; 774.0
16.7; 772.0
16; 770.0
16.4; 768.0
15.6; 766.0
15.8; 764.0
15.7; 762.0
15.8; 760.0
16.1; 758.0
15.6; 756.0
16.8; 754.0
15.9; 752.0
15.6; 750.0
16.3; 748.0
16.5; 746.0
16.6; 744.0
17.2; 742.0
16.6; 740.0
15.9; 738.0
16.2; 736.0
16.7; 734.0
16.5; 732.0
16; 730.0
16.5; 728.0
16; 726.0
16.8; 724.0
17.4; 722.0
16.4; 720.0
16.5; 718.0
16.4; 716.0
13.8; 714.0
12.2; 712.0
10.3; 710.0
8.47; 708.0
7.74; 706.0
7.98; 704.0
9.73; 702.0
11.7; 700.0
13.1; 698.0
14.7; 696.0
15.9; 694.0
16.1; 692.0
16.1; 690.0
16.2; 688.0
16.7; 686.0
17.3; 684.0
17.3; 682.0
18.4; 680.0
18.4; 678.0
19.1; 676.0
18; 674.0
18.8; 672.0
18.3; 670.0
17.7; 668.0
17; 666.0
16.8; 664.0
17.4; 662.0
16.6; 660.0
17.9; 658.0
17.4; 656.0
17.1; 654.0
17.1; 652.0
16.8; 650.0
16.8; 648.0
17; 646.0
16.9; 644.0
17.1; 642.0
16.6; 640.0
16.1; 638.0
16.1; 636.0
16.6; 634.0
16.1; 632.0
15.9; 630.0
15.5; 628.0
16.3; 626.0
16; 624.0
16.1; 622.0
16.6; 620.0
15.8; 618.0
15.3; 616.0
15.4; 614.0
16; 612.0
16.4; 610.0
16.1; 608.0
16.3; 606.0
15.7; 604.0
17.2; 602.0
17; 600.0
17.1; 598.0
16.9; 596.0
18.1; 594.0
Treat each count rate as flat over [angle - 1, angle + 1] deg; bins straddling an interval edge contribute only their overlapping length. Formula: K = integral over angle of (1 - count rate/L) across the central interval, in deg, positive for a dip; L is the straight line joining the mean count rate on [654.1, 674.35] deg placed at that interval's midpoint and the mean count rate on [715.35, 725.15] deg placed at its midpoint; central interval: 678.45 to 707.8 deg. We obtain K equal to 5.2 deg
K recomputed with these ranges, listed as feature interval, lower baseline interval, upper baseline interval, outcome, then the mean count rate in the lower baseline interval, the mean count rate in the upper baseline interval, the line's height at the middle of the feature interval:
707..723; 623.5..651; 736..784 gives 2.4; 16.4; 16.3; 16.3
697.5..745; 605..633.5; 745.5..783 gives 5.5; 16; 16.2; 16.2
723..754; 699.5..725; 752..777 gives -4.2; 12.7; 16.2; 14.5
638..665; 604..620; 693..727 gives -3.9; 15.9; 13.2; 14.8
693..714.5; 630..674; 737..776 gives 6.8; 17.1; 16.2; 16.6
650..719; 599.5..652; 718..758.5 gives 3.8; 16.3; 16.4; 16.3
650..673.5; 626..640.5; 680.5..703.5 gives -2.9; 16.1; 14.9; 15.5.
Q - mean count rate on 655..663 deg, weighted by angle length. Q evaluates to 17.3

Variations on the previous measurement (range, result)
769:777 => 16.6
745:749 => 16.4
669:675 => 18.4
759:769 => 15.9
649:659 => 17.3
